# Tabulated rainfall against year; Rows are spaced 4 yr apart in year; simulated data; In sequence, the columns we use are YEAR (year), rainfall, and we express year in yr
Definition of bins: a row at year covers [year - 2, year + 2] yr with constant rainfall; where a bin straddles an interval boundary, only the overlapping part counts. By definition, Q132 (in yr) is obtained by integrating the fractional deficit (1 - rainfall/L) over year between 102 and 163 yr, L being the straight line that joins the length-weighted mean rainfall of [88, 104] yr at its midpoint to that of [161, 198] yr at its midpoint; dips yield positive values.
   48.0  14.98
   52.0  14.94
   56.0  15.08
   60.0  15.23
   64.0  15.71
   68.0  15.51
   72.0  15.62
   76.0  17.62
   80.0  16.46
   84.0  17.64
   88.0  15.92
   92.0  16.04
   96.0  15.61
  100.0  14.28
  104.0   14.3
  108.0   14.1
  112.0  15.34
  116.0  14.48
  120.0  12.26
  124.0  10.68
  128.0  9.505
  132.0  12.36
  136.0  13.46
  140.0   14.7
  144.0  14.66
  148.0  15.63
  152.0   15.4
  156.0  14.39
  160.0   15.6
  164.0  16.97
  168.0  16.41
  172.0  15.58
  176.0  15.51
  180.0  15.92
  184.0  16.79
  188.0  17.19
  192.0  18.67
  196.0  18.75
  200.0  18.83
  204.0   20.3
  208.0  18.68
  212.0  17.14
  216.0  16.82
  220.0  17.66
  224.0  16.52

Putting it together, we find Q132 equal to 8.1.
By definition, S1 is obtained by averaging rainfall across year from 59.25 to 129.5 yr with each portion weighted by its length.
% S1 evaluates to 14.8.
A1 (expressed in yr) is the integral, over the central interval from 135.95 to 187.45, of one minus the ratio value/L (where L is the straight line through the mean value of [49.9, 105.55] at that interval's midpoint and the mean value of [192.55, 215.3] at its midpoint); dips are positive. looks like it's 6.0 yr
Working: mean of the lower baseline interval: 15.7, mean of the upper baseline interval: 18.6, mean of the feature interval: 15.6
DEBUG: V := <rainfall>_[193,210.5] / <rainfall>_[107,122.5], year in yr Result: 1.4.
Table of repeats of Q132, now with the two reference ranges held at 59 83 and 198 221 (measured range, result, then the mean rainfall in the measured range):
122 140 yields 5.5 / 11.9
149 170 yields 2.1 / 15.7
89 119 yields 3.3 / 14.8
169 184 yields 1.6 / 15.9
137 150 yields 1.8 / 14.9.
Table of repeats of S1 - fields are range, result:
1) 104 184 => 14.4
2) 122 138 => 11.5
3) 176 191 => 16.6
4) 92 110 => 14.7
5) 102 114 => 14.6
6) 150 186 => 15.8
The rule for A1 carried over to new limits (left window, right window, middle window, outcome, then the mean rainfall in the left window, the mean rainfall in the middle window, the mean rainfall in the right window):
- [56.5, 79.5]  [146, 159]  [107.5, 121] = 1.2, 15.9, 14.2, 15.2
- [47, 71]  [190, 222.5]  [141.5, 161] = 2.4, 15.3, 15.1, 18.3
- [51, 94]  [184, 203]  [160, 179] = 1.9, 16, 16.1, 18.3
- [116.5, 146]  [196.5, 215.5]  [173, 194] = 0.1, 12.6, 16.8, 18.6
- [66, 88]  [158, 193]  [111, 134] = 5.8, 16.5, 12.3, 16.5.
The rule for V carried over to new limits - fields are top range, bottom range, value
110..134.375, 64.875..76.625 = 0.78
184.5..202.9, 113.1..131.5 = 1.53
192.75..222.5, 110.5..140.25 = 1.44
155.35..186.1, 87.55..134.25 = 1.17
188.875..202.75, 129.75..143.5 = 1.38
